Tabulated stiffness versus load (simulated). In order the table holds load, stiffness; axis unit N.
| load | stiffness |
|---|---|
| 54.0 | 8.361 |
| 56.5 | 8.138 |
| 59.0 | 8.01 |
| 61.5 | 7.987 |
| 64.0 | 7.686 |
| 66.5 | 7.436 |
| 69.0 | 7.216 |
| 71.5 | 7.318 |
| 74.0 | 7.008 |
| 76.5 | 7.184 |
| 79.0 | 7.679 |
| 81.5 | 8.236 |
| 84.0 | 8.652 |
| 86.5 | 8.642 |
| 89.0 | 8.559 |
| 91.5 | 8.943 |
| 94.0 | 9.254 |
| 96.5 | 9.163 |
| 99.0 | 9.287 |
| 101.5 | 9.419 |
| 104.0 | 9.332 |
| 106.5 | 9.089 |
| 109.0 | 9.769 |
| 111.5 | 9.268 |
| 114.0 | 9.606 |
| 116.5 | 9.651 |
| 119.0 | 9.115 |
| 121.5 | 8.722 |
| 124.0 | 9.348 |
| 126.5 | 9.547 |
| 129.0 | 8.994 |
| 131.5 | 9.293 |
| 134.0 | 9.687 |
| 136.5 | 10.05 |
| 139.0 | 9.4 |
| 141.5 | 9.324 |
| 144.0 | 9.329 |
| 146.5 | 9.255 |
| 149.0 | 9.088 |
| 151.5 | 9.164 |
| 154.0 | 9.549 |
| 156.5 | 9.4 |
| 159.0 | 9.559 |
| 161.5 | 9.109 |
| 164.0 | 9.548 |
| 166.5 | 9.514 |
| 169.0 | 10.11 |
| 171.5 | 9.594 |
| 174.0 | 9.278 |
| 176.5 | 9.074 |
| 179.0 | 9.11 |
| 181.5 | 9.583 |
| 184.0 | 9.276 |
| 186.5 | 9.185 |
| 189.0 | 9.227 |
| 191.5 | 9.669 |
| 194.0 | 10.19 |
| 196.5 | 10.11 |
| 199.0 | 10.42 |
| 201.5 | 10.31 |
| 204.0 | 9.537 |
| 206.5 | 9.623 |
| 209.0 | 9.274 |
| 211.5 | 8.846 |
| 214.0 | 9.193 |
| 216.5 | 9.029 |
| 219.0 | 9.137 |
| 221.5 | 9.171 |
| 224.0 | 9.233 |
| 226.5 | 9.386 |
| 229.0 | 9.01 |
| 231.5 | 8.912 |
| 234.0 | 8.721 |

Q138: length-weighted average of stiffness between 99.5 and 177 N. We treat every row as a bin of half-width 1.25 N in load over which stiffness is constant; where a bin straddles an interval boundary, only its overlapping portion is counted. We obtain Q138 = 9.4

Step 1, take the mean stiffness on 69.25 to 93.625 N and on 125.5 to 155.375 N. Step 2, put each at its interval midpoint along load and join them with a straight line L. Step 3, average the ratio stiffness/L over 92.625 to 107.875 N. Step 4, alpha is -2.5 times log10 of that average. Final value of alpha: -0.10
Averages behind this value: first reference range 8.04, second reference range 9.39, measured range 9.26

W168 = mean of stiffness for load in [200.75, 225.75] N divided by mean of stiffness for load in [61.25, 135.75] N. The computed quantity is 1.1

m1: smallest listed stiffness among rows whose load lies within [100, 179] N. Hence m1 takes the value 8.722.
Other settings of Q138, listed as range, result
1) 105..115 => 9.43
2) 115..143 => 9.38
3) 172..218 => 9.5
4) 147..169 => 9.4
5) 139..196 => 9.42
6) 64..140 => 8.81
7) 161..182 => 9.44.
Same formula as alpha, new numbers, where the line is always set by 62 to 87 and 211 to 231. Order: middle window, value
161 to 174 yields -0.12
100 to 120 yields -0.17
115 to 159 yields -0.13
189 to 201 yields -0.13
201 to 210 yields -0.08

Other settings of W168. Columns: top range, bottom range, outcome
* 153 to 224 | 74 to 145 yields 1.05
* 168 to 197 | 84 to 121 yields 1.04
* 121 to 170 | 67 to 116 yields 1.09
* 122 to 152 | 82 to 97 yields 1.06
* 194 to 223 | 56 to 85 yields 1.24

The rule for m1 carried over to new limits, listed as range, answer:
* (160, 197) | 9.074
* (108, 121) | 9.115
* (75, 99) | 7.184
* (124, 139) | 8.994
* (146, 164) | 9.088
